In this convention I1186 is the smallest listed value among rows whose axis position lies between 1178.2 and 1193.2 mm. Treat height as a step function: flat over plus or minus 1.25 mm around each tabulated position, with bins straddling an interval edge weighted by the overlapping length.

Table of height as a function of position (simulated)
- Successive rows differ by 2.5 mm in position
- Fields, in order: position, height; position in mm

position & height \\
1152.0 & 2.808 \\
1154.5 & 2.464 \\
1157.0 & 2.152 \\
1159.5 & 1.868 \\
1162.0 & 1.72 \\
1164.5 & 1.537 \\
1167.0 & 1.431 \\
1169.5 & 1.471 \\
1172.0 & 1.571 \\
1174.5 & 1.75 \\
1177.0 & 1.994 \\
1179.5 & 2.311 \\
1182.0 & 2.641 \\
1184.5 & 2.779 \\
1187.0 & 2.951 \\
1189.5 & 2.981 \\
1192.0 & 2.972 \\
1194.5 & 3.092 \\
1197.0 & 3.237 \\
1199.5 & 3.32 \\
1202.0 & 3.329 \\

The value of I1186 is 2.311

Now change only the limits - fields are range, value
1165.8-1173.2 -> 1.431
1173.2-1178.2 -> 1.75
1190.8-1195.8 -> 2.972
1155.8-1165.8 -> 1.537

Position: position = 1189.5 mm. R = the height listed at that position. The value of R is 2.981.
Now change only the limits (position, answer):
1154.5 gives 2.464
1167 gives 1.431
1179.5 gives 2.311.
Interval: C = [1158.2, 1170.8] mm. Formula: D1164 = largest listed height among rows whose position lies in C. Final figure 1.868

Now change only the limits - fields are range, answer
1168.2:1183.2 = 2.641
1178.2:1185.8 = 2.779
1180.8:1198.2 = 3.237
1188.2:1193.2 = 2.981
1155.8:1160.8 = 2.152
